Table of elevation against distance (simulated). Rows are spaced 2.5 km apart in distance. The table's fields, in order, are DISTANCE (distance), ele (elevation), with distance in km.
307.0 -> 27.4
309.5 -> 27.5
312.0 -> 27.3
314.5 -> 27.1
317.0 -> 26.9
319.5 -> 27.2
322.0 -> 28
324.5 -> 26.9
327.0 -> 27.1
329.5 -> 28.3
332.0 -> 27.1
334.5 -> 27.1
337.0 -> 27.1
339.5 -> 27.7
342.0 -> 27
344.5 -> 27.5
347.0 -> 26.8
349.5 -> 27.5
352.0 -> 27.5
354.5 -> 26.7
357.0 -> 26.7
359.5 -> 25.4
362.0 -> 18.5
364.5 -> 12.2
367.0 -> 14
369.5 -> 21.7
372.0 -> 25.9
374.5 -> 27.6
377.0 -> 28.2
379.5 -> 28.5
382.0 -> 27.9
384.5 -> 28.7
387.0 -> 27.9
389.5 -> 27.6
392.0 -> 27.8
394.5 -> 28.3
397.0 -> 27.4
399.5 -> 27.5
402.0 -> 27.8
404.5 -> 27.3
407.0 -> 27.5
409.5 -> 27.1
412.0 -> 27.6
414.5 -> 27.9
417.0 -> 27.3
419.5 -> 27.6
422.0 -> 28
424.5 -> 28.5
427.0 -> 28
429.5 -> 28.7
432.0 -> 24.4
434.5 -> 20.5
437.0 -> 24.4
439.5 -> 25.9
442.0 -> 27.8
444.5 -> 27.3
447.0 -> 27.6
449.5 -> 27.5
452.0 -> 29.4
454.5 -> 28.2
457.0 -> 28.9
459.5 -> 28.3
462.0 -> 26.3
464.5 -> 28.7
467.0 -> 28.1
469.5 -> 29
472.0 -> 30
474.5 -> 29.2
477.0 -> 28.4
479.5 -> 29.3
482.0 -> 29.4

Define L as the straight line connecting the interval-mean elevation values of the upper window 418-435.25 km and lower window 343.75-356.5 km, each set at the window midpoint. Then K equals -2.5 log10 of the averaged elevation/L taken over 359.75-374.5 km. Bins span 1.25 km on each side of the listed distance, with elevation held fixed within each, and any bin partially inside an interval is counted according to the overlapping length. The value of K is 0.34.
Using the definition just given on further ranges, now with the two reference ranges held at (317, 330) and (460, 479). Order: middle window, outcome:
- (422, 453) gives 0.06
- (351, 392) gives 0.12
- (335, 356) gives 0.01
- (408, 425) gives 0.02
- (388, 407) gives 0.01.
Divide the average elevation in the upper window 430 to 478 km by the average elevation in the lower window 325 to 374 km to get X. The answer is 1.1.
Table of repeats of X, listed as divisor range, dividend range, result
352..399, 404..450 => 1.07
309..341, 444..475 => 1.04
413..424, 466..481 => 1.05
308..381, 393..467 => 1.06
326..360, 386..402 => 1.02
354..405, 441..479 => 1.12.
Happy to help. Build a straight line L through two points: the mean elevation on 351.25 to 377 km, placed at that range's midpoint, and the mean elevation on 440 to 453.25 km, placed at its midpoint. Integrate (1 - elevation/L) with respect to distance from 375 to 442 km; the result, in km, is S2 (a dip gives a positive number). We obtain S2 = -4.9 km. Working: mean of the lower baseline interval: 22.8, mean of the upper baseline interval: 27.8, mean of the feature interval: 27.3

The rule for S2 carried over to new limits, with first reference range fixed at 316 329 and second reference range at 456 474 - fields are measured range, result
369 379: 0.5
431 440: 1.5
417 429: 0.1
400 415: 0.3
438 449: 0.5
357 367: 3.1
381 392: -0.1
